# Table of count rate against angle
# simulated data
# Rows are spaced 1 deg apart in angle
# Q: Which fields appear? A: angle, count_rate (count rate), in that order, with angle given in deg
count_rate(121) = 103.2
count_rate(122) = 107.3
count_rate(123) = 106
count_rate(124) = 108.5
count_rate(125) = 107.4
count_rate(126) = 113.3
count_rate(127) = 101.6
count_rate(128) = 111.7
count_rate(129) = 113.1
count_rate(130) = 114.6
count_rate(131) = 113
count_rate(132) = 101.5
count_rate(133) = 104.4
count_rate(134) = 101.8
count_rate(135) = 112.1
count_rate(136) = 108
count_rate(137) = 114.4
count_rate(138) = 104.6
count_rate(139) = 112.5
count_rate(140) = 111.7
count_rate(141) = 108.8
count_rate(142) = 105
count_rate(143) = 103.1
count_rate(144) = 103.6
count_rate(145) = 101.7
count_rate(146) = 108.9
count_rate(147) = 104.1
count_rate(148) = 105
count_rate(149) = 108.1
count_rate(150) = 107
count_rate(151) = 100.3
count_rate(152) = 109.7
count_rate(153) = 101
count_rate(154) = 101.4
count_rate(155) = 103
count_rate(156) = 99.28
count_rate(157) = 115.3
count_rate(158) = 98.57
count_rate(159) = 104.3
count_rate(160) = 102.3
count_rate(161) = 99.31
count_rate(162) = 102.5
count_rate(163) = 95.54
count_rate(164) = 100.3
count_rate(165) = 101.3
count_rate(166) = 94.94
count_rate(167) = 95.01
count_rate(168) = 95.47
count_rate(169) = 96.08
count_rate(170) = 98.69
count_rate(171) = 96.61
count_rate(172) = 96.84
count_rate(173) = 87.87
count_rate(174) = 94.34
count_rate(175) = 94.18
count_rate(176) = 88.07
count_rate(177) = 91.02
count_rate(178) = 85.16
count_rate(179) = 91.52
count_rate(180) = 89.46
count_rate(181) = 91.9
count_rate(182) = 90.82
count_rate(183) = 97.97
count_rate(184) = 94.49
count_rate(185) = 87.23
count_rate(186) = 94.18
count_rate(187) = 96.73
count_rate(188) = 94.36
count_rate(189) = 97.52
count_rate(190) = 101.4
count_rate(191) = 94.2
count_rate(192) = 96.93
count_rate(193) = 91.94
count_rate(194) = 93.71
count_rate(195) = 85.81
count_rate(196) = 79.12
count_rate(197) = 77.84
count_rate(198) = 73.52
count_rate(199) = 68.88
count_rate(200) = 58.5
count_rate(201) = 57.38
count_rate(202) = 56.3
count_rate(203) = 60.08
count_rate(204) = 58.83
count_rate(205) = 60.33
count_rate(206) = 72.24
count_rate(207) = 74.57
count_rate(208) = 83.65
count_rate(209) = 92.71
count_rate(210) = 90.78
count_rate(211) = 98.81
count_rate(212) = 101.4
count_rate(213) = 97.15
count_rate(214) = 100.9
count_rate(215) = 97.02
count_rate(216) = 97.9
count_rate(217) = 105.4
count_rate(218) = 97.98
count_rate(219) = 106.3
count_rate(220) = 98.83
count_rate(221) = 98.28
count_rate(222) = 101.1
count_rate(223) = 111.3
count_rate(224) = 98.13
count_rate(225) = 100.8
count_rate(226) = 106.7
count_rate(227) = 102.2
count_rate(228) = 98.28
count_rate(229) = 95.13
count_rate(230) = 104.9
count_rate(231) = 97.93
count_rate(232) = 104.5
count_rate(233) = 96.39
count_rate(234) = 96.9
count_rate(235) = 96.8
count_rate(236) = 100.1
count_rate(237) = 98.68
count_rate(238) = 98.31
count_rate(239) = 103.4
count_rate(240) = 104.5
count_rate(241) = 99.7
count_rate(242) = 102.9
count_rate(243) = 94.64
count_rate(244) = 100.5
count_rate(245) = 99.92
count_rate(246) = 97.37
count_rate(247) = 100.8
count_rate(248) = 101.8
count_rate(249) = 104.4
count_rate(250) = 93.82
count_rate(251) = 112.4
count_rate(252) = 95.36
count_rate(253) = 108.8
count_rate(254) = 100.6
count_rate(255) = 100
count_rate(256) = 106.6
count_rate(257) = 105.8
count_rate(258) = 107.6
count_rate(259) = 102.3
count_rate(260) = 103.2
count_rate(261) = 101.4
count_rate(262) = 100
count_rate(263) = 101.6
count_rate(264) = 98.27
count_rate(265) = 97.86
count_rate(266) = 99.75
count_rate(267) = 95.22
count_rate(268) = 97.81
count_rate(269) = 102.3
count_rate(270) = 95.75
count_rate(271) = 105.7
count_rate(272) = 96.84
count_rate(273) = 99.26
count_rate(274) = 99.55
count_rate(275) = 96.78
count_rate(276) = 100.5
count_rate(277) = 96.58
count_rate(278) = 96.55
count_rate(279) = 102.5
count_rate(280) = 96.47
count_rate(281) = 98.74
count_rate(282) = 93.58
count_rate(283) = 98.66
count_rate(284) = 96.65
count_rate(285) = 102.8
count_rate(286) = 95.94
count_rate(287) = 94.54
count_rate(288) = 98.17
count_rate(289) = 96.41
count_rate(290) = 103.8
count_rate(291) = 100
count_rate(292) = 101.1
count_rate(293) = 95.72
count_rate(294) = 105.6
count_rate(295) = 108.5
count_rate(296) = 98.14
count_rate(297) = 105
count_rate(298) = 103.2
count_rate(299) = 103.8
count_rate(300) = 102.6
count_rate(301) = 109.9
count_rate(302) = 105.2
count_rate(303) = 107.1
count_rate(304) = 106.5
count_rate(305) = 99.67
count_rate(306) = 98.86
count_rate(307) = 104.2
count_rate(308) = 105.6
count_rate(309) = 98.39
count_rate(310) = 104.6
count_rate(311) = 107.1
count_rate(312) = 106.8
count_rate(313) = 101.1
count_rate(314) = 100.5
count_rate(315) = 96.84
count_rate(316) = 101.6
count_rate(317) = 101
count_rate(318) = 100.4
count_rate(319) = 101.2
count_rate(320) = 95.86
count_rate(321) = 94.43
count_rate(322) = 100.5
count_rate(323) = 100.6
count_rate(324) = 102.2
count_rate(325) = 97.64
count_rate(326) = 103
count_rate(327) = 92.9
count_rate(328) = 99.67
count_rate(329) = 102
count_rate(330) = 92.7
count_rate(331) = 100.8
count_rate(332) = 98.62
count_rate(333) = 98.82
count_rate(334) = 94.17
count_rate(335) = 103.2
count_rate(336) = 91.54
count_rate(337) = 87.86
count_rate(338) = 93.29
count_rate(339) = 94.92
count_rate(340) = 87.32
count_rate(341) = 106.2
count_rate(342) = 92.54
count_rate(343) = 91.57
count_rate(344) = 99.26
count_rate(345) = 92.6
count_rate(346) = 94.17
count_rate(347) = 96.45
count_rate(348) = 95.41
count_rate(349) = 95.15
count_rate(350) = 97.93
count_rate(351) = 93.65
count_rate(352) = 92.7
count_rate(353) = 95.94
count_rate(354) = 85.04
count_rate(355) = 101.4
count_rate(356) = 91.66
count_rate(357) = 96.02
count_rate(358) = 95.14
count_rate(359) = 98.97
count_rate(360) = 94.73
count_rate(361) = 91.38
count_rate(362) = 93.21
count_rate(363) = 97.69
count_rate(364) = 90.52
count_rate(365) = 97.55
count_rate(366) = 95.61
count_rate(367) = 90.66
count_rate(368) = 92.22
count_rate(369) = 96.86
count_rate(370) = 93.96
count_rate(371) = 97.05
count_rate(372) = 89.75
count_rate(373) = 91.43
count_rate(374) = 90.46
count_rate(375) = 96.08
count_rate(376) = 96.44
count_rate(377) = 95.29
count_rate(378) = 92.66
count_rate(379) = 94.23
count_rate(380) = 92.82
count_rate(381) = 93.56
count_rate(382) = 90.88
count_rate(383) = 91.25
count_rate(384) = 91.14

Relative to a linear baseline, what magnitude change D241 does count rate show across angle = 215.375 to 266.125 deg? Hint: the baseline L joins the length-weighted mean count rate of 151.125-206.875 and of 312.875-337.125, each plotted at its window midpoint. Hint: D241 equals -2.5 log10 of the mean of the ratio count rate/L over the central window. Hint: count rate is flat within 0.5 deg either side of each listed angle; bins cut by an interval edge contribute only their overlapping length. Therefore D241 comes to -0.08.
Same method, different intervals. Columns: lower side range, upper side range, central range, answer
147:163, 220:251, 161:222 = 0.14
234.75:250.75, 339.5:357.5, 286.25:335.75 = -0.05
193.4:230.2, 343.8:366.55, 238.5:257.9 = -0.14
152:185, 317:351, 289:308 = -0.07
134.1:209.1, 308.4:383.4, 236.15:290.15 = -0.06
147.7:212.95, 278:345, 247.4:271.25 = -0.06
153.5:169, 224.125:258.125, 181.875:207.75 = 0.23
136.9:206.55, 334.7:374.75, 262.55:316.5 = -0.07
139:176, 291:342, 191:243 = 0.11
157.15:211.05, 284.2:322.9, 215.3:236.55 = -0.09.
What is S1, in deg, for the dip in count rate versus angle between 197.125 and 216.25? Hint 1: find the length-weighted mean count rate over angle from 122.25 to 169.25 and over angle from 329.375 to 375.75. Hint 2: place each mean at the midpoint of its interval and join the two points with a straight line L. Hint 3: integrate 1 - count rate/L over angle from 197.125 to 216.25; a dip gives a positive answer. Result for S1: 4.3 deg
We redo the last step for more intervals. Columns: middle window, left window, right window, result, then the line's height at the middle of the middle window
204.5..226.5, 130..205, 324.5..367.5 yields 0.07 deg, 95.4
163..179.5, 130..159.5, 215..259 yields 1.65 deg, 105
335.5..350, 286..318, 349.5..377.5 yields 0.39 deg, 96.9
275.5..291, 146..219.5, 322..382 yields -0.68 deg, 94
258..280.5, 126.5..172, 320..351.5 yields -0.08 deg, 99.2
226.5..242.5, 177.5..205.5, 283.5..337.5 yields -1.91 deg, 89.4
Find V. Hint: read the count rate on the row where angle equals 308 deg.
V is 105.6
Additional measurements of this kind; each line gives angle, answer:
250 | 93.82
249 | 104.4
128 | 111.7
